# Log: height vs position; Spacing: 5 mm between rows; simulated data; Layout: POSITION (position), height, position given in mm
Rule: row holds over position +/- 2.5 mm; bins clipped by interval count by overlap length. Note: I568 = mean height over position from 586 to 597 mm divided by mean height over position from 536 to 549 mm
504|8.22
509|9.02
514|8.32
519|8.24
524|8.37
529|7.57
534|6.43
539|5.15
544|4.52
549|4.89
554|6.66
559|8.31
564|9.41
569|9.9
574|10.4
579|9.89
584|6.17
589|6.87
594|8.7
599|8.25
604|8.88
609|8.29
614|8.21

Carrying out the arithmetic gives 1.58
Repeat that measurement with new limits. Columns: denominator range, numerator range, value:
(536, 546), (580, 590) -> 1.41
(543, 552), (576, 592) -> 1.60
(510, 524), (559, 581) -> 1.16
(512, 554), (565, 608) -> 1.30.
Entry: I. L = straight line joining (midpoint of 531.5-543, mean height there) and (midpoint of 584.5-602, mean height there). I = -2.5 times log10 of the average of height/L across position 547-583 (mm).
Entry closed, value -0.25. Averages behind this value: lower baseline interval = 5.62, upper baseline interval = 7.76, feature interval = 8.45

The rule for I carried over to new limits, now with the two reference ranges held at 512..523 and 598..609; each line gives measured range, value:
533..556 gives 0.467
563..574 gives -0.168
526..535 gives 0.162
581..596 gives 0.168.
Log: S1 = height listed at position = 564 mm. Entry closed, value 9.41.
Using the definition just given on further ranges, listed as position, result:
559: 8.31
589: 6.87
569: 9.9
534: 6.43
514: 8.32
